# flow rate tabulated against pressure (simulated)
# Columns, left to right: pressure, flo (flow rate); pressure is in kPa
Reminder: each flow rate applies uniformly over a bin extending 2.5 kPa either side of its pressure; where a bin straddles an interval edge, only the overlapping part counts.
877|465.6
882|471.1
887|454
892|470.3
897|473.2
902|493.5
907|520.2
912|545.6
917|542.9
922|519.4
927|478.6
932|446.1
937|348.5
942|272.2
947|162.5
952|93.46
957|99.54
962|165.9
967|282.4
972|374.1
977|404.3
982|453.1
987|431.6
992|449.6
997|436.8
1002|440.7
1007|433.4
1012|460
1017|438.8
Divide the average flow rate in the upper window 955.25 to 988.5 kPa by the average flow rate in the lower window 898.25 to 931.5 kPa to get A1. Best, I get 0.6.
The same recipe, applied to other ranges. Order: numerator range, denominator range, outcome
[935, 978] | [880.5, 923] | 0.48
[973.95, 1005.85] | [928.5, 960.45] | 1.79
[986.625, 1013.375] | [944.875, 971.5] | 2.50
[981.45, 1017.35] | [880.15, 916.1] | 0.90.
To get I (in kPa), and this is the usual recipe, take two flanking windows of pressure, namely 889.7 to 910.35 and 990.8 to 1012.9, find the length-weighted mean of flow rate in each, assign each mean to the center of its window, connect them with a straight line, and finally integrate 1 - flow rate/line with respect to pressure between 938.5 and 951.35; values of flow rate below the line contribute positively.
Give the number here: 7.1 kPa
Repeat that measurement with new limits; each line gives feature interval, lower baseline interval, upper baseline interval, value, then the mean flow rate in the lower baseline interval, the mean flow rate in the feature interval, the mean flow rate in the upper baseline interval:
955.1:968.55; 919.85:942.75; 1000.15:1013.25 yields 7.9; 422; 179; 443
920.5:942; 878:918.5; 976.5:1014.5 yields 2.4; 494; 424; 440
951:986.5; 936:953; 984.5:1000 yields 6.5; 219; 284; 439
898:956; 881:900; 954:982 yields -0.9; 468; 396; 279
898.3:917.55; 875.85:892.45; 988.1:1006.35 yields -2.6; 465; 521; 441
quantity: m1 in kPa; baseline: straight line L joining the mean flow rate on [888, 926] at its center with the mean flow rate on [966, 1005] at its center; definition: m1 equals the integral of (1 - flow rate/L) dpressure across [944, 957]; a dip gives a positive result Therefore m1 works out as 9.35 kPa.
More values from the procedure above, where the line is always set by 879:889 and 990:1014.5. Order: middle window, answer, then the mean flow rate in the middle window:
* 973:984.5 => 0.67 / 422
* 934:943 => 2.58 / 324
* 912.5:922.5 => -1.72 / 536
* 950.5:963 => 9.28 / 116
